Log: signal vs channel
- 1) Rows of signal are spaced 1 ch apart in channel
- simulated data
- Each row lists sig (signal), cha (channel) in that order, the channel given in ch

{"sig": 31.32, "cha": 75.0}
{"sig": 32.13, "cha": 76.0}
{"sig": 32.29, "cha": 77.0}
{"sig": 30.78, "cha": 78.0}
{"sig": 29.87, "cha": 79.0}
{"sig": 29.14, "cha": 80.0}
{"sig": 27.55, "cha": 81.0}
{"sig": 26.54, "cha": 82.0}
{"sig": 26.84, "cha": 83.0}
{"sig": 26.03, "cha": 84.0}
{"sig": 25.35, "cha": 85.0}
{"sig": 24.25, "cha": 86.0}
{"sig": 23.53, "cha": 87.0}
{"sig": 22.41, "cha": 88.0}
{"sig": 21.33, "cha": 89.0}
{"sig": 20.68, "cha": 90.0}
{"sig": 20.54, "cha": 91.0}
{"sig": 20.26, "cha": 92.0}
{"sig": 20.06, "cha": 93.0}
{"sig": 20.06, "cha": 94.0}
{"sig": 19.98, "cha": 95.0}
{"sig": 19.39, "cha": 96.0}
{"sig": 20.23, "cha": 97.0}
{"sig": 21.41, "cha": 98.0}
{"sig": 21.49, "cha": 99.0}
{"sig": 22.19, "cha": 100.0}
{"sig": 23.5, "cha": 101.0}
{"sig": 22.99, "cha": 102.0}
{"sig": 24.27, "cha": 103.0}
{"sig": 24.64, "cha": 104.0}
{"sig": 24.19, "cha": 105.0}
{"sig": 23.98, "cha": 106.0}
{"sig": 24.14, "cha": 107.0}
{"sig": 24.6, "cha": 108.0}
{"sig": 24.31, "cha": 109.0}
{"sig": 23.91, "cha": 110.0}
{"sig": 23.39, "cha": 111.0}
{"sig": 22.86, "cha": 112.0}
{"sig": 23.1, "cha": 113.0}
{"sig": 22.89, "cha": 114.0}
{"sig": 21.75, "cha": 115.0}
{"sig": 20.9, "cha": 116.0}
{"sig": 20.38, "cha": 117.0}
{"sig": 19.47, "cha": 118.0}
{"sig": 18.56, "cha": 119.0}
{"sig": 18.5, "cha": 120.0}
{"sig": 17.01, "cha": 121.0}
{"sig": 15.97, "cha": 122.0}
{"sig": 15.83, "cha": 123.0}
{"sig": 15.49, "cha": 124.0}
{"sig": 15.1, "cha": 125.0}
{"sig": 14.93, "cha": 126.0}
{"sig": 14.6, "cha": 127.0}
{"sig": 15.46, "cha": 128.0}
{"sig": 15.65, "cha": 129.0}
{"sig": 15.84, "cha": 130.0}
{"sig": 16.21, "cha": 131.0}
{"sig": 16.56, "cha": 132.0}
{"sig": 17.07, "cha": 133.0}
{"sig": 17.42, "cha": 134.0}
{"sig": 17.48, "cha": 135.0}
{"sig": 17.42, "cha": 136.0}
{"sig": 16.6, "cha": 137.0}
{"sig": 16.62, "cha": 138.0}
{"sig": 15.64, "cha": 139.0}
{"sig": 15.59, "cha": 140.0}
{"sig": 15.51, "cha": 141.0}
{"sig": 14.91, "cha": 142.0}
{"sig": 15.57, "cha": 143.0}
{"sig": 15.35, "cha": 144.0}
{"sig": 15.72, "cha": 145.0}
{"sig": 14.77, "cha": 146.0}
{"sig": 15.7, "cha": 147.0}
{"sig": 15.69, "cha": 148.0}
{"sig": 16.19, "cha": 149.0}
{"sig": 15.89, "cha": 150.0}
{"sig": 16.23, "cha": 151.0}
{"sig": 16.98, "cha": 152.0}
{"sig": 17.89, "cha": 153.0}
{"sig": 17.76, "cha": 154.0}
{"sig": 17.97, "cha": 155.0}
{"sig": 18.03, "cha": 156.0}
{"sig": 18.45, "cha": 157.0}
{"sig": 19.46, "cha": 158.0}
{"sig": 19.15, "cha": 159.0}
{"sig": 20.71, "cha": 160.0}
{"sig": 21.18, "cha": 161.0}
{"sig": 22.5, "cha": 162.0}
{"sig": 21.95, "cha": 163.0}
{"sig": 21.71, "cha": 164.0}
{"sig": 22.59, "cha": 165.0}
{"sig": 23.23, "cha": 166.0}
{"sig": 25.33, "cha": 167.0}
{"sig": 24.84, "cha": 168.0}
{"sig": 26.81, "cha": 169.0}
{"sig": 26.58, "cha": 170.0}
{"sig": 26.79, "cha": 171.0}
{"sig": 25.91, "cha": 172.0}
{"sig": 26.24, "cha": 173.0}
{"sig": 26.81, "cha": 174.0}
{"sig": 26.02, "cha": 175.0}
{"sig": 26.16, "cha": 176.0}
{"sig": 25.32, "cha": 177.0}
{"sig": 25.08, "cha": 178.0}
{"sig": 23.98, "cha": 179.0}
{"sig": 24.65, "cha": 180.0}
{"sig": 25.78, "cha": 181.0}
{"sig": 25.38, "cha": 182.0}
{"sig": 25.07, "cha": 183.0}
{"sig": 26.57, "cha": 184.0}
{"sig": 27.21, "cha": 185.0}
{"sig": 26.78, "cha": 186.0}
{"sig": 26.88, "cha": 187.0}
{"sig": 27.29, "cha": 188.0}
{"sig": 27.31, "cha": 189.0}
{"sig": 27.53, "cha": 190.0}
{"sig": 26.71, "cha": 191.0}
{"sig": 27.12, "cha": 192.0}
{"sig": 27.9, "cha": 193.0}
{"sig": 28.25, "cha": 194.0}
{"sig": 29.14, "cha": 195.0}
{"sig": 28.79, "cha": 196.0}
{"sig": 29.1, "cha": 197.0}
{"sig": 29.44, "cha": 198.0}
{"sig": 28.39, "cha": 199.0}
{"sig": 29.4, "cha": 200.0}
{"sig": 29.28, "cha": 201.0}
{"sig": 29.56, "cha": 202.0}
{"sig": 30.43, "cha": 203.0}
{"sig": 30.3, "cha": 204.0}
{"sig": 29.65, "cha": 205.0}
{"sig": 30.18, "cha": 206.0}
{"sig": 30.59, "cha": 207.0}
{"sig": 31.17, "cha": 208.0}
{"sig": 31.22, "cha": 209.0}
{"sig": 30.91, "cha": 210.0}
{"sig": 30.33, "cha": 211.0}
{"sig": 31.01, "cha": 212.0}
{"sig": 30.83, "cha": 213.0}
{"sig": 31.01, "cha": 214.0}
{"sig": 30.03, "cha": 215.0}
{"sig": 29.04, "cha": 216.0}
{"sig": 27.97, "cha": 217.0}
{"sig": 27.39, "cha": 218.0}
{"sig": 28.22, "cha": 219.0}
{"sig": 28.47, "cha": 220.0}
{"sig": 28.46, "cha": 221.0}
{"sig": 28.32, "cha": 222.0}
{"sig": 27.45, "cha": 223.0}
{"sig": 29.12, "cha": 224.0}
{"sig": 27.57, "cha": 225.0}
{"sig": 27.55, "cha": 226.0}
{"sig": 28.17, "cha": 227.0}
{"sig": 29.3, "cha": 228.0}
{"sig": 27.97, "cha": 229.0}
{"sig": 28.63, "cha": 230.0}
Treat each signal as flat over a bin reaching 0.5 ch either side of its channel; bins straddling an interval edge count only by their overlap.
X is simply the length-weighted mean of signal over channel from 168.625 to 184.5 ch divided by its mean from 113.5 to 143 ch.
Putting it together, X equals 1.51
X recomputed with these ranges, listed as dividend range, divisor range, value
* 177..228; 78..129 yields 1.30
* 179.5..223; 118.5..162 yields 1.70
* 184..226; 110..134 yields 1.58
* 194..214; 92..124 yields 1.40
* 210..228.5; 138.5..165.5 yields 1.63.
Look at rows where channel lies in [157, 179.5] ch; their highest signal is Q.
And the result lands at 26.81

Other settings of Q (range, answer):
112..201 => 29.44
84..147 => 26.03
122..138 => 17.48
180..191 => 27.53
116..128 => 20.9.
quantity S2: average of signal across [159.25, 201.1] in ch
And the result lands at 26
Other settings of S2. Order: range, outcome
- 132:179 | 19.9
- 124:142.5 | 16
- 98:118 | 23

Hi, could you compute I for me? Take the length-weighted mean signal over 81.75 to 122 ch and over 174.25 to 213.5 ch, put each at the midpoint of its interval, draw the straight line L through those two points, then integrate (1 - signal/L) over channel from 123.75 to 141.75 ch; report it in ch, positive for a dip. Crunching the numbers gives 6.0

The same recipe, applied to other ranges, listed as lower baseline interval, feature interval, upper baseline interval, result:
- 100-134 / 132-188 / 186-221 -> 8.6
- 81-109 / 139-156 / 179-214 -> 6.4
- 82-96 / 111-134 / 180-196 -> 5.7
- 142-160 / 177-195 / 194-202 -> -0.4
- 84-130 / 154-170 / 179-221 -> 2.4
